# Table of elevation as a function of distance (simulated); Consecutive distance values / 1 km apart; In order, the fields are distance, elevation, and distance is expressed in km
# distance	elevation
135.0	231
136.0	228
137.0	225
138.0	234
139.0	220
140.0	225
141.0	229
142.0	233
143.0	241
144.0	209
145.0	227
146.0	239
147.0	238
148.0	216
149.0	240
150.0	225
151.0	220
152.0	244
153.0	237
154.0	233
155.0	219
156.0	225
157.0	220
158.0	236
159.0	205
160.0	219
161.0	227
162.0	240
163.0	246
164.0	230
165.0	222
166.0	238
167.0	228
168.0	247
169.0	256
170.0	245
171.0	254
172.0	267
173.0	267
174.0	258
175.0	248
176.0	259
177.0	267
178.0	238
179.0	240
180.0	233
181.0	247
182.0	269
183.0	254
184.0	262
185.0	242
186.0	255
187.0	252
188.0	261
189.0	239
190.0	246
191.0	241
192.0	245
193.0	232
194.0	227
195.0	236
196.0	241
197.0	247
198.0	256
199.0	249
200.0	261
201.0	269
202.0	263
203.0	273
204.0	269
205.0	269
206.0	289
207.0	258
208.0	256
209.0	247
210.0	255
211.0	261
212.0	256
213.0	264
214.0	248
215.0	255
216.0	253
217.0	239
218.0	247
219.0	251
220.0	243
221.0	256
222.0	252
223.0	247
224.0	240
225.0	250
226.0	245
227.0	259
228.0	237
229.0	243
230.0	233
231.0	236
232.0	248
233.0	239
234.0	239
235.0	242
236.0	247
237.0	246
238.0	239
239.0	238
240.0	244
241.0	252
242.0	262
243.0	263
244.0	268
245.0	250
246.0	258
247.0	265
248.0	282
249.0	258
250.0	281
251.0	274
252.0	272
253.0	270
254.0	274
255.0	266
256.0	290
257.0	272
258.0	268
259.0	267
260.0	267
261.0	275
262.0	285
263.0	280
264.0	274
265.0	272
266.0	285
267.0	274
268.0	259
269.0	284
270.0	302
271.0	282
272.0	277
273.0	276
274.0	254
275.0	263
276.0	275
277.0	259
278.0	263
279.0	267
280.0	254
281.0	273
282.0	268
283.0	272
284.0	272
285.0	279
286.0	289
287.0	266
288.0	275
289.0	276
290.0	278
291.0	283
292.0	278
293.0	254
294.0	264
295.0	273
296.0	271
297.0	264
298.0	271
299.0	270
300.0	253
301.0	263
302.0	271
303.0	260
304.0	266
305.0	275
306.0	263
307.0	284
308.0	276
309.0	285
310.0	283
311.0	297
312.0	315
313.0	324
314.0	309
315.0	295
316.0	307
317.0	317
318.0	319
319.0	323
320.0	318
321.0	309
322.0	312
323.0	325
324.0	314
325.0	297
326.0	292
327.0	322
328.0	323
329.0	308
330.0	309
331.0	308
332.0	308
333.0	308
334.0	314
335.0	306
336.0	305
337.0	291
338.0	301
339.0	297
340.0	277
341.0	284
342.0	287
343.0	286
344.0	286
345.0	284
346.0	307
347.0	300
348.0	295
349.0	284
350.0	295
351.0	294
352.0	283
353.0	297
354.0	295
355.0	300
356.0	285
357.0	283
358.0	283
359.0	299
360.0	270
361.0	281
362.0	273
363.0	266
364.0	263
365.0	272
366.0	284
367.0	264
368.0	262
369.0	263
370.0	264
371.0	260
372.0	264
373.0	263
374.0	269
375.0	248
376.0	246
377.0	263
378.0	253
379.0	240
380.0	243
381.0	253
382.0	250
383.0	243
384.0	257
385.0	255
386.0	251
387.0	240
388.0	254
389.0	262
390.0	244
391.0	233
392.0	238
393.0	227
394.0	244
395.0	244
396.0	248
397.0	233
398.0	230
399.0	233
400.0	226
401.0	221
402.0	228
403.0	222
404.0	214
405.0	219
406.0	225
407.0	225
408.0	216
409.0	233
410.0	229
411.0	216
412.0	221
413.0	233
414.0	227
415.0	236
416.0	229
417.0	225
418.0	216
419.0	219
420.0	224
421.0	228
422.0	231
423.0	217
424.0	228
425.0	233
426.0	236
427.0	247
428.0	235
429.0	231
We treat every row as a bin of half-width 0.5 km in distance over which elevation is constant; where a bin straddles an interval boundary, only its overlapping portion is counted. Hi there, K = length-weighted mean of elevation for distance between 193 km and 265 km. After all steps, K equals 257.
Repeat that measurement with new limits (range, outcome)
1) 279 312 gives 273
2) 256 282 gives 273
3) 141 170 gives 231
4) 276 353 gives 289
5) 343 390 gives 270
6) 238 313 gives 271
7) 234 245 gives 250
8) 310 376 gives 293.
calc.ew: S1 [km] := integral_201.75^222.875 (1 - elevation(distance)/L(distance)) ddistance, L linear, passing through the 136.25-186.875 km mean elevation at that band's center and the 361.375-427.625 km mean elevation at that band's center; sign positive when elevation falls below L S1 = -1.6 km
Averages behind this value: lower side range 238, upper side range 241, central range 257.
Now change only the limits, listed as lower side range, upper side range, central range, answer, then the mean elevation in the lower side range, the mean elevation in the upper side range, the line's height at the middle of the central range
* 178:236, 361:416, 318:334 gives -4.3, 250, 244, 246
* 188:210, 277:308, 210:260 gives 0.9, 253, 270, 260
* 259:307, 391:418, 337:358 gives -3.6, 271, 228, 249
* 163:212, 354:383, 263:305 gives -1.9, 251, 267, 260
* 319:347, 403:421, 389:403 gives 0.3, 303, 224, 240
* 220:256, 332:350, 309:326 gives -1.4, 254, 295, 286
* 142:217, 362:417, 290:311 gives -2.3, 245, 244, 244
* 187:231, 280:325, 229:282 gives 0.8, 251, 285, 268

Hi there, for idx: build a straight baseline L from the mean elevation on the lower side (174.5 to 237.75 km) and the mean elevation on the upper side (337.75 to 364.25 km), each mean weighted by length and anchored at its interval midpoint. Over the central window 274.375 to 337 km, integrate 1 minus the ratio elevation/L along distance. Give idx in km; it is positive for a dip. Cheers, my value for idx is -2.6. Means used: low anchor 250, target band 287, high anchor 287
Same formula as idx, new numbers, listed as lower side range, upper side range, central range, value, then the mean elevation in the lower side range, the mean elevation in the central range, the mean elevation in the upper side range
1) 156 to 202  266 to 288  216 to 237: 1.07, 245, 245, 272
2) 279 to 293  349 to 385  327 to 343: -1.83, 273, 302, 269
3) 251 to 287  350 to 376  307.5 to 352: -4.46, 273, 302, 275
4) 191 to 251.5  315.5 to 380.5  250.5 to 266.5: -0.69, 252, 274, 288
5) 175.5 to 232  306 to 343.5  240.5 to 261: 0.24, 251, 268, 303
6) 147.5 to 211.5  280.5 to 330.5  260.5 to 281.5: 0.24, 246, 273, 288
